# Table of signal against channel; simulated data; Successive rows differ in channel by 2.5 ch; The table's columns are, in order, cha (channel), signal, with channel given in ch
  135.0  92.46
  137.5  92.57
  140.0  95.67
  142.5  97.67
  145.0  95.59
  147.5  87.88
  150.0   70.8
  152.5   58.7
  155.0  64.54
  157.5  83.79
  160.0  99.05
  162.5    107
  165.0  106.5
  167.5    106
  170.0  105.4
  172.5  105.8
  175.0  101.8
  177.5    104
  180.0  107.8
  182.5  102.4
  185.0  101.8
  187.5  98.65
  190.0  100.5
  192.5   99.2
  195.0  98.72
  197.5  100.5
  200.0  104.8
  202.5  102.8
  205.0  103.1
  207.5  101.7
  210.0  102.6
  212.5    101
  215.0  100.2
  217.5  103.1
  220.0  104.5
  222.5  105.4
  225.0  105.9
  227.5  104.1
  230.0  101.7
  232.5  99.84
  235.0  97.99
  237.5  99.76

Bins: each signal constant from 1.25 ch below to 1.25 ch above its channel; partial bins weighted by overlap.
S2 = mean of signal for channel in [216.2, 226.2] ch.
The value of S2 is 105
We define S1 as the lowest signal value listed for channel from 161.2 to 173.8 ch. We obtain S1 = 105.4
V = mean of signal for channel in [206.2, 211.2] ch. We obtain 102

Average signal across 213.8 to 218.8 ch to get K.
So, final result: 102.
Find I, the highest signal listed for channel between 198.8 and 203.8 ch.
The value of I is 104.8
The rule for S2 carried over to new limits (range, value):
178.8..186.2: 104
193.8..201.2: 101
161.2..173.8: 106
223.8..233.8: 103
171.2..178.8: 104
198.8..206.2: 104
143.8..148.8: 91.5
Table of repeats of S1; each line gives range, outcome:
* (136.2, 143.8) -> 92.57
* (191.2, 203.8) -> 98.72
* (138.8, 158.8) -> 58.7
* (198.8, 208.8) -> 101.7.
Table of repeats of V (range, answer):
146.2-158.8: 73.3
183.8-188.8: 100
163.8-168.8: 106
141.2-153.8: 82.1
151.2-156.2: 61.7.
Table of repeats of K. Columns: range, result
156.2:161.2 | 91.1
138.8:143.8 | 96.7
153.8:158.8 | 74.5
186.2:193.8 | 99.5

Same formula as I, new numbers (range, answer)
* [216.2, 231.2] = 105.9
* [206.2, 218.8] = 103.1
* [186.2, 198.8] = 100.5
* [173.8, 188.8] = 107.8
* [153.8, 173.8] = 107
